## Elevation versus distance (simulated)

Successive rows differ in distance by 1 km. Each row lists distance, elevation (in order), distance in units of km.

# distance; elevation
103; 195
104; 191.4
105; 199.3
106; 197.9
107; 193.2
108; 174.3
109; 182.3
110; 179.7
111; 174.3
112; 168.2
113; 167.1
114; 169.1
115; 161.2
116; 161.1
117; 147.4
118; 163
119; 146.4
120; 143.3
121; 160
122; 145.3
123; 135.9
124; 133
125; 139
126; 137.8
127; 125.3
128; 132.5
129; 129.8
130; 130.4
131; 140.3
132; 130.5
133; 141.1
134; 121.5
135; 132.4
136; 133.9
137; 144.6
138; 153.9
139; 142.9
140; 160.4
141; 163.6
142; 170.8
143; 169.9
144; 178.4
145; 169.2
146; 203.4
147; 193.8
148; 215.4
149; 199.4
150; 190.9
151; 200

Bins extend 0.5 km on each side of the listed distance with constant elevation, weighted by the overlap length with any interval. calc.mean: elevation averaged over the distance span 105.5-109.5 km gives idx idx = 187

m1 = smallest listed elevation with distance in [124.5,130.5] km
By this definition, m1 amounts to 125.3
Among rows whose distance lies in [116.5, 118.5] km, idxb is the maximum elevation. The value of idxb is 163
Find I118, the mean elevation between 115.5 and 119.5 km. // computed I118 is 154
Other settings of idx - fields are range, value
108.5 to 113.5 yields 174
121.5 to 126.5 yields 138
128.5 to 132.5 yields 133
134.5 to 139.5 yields 142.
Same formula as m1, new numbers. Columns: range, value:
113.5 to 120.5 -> 143.3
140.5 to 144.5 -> 163.6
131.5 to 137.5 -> 121.5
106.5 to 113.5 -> 167.1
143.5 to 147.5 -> 169.2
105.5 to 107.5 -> 193.2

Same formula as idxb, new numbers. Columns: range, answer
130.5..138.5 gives 153.9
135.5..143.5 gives 170.8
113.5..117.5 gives 169.1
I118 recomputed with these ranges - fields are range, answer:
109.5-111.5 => 177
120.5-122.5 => 153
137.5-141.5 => 155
